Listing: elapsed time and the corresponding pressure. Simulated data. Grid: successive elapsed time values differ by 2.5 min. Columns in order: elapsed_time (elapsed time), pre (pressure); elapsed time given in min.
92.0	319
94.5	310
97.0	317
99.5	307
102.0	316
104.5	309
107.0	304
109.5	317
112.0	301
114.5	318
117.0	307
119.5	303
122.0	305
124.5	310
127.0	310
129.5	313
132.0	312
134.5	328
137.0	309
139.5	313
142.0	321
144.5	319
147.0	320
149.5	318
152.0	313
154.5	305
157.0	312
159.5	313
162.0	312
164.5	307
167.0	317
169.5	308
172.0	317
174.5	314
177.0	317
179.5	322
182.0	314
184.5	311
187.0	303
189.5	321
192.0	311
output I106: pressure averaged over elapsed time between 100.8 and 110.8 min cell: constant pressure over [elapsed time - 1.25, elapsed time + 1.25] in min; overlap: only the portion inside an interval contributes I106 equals 311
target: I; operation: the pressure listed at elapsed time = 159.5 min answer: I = 313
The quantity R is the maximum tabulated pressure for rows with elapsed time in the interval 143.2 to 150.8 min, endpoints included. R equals 320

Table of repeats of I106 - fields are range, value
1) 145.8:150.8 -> 319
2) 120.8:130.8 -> 310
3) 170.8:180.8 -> 317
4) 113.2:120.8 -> 309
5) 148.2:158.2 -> 312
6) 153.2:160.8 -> 310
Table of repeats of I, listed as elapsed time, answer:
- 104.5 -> 309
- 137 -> 309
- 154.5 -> 305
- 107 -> 304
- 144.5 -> 319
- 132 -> 312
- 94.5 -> 310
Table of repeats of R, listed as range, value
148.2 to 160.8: 318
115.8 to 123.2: 307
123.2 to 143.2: 328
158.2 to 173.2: 317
